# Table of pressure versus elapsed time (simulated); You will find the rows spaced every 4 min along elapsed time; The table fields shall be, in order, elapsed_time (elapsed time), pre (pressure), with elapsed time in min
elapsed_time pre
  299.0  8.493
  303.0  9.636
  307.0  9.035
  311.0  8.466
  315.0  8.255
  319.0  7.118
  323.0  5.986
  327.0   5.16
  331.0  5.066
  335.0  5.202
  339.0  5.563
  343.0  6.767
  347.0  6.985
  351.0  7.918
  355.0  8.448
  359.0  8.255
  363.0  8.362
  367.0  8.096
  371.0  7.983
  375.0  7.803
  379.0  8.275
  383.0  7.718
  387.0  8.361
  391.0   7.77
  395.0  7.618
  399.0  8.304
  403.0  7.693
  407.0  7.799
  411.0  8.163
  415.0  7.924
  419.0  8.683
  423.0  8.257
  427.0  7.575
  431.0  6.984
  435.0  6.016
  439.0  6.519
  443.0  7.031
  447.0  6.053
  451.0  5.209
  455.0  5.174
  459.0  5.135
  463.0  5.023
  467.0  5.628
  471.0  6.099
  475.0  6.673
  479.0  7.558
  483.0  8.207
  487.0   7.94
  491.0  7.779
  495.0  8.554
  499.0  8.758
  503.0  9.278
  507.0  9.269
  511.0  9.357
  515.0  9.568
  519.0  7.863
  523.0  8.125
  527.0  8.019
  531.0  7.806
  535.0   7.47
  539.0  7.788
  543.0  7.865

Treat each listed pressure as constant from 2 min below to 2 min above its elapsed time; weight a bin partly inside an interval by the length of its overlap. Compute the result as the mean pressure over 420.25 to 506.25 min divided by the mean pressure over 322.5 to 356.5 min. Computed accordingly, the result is 1.1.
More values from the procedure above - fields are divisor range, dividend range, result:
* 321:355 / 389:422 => 1.29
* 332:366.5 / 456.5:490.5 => 0.92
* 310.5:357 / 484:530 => 1.28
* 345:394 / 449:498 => 0.83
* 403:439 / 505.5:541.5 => 1.10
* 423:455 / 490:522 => 1.35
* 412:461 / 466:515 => 1.19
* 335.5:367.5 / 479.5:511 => 1.15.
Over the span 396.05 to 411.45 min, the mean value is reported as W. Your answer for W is 7.95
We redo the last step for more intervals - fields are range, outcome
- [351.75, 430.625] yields 8.03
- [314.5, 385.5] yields 7.15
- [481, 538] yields 8.42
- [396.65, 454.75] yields 7.24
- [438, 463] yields 5.76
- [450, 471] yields 5.32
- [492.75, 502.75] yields 8.74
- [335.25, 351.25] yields 6.51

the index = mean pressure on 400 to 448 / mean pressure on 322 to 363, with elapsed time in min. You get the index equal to 1.1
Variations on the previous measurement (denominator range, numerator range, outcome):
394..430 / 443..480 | 0.73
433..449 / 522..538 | 1.22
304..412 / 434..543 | 0.98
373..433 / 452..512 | 0.92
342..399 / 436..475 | 0.73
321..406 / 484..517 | 1.20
